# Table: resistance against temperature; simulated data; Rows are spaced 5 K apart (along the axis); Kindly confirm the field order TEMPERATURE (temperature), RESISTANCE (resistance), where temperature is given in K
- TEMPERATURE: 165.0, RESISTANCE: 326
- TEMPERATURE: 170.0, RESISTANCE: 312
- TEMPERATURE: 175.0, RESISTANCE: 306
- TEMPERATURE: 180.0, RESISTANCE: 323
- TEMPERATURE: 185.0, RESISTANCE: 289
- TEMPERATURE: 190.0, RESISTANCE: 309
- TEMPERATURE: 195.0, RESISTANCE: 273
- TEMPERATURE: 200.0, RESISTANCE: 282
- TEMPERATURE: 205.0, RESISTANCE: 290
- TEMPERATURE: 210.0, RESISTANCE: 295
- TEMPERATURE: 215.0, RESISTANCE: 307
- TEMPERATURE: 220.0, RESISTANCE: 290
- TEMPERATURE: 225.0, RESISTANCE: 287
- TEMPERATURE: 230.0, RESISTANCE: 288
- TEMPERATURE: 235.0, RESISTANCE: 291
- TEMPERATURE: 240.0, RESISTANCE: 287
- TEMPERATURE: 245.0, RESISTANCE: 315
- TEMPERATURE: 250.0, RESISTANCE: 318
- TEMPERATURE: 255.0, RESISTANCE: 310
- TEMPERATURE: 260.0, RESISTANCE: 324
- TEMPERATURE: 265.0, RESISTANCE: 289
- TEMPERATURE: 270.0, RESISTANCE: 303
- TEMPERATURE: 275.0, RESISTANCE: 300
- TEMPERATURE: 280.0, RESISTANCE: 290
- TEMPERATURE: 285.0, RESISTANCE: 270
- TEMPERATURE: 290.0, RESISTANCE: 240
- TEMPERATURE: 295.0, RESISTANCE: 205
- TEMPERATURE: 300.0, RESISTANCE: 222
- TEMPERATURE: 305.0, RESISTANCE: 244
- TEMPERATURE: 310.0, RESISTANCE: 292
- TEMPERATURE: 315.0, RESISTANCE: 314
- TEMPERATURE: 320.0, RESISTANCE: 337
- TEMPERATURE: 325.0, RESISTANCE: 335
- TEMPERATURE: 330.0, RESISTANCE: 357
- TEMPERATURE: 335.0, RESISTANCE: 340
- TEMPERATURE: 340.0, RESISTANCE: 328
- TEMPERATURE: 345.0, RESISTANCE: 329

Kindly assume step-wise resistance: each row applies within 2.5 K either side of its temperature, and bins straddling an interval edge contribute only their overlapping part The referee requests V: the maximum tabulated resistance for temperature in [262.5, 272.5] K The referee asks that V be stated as 303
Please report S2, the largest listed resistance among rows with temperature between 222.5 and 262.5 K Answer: 324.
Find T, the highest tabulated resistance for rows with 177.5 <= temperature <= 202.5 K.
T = 323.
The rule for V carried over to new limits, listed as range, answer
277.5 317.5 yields 314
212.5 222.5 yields 307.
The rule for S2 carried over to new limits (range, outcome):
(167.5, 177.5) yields 312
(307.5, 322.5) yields 337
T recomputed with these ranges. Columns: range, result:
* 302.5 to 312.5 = 292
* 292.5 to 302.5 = 222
